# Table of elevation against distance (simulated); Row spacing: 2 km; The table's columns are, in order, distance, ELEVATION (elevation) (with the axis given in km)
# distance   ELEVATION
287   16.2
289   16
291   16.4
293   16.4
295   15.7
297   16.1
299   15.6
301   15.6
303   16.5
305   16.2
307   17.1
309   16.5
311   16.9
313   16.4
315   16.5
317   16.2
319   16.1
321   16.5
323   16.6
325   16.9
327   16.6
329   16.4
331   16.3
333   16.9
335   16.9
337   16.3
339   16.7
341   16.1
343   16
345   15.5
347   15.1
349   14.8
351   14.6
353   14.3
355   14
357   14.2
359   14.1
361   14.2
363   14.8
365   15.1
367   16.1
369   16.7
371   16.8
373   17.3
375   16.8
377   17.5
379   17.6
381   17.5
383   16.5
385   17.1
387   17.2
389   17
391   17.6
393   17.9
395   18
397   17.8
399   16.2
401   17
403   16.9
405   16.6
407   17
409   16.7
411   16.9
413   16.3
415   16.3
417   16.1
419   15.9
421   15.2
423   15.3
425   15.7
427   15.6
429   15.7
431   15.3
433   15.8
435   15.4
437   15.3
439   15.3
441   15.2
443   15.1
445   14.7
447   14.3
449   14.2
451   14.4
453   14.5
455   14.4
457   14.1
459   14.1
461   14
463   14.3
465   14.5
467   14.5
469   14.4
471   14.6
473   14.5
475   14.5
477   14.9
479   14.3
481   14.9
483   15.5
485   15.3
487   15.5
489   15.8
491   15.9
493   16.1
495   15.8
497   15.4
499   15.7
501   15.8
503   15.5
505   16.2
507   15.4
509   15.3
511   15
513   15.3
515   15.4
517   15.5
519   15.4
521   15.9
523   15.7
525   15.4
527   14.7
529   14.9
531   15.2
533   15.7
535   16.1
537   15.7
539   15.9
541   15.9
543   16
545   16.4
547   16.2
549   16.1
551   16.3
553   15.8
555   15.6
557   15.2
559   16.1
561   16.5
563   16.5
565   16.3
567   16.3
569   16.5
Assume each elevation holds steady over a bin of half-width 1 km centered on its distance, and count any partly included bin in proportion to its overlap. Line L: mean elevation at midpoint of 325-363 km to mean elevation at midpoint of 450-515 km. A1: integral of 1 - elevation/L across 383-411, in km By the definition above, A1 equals -3.3 km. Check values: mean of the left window 15.5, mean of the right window 15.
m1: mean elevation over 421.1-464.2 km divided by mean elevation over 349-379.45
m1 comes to 0.96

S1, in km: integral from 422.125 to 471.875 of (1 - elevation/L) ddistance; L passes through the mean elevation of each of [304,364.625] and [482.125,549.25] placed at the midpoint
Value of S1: 2.8 km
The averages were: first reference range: 15.8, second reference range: 15.6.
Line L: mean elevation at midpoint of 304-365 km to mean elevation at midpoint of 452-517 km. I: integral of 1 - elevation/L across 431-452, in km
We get 0.4 km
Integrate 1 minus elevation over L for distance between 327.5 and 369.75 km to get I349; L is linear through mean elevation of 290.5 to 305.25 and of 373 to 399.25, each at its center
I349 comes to 3.2 km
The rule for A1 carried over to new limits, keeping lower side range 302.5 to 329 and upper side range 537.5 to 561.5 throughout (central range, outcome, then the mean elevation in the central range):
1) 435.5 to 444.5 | 0.6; 15.2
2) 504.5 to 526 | 0.8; 15.5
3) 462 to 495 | 2.4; 15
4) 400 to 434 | 0.3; 16.1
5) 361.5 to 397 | -1.1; 16.9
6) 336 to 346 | 0.2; 16.1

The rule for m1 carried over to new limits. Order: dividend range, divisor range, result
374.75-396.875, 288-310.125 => 1.07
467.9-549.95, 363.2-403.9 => 0.91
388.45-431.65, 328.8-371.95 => 1.06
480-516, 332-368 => 1.01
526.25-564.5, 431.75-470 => 1.08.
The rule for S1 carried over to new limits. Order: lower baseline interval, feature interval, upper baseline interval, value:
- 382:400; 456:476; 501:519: 2.2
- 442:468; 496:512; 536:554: -0.3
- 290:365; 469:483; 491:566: 1.0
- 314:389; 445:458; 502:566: 1.3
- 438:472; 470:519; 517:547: -0.8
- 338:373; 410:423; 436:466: -1.1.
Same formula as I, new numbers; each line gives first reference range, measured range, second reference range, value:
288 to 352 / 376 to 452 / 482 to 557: -1.3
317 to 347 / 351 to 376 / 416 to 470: 1.0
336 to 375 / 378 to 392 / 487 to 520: -1.6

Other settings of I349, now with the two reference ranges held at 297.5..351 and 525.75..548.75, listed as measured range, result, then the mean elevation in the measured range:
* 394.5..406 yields -0.7 km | 17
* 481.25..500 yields 0.2 km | 15.6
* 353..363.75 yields 1.3 km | 14.3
